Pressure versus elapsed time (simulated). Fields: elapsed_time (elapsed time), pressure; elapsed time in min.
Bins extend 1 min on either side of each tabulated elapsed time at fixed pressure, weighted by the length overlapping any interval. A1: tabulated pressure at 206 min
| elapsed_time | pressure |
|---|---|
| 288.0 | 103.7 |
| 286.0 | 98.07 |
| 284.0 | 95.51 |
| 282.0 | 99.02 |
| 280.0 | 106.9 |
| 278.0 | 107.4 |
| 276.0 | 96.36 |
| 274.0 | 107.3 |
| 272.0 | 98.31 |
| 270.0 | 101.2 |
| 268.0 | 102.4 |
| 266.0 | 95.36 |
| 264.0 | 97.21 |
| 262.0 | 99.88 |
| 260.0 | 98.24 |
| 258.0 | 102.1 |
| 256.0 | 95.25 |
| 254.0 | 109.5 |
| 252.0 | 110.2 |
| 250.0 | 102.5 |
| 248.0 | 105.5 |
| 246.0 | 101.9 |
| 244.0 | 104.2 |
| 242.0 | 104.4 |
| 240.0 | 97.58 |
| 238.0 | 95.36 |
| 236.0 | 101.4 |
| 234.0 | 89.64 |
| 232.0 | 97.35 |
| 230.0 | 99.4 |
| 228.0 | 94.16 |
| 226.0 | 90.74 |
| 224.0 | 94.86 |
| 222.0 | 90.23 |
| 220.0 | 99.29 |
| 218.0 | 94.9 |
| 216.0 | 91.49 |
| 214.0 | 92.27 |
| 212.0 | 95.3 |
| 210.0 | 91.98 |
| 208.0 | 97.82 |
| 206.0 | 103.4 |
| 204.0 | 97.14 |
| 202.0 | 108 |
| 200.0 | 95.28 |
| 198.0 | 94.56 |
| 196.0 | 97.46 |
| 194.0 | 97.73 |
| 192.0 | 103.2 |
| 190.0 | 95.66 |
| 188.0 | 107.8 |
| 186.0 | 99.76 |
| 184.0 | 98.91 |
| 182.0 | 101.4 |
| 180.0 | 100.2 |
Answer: 103.4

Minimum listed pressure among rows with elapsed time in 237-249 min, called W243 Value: 95.36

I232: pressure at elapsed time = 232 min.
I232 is 97.35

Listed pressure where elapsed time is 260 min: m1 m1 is 98.24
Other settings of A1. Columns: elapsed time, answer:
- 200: 95.28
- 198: 94.56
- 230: 99.4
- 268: 102.4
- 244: 104.2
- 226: 90.74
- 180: 100.2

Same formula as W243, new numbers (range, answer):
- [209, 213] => 91.98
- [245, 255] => 101.9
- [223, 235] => 89.64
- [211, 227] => 90.23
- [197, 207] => 94.56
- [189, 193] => 95.66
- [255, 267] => 95.25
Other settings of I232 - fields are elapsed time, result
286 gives 98.07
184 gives 98.91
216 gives 91.49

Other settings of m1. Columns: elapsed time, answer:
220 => 99.29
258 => 102.1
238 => 95.36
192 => 103.2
